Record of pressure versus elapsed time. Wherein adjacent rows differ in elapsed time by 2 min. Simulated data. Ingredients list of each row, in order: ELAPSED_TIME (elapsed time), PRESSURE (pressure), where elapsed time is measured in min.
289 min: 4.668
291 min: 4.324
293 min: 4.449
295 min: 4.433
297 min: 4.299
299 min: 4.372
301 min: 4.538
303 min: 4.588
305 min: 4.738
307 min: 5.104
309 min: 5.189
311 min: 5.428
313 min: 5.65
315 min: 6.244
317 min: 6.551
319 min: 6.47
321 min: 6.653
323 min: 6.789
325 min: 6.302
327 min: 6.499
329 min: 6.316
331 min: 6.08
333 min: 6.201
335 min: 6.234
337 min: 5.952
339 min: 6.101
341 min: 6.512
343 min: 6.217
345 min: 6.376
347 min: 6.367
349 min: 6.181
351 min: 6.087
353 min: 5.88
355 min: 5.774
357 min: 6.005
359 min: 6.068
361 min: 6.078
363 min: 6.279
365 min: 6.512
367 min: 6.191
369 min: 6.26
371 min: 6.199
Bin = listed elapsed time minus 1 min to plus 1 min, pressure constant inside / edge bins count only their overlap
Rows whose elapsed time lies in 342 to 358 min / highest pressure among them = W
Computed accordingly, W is 6.376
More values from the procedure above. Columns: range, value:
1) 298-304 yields 4.588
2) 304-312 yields 5.428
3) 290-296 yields 4.449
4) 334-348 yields 6.512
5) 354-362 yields 6.078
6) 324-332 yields 6.499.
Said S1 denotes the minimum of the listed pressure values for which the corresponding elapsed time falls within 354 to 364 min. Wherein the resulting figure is 5.774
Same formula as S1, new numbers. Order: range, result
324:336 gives 6.08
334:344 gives 5.952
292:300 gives 4.299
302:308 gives 4.588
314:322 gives 6.244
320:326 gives 6.302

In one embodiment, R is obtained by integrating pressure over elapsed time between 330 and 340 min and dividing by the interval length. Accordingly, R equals 6.11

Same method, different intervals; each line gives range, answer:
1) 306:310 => 5.15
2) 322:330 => 6.48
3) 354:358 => 5.89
